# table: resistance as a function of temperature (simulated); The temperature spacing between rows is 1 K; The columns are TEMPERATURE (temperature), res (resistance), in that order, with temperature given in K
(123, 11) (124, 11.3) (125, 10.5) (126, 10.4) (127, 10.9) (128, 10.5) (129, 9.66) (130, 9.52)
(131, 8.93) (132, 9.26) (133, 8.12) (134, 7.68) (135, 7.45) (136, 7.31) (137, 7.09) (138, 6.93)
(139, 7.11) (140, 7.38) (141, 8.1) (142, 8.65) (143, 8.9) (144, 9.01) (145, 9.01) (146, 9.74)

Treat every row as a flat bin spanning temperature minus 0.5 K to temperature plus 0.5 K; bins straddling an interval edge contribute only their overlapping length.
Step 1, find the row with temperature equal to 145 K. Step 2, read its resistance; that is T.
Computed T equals 9.01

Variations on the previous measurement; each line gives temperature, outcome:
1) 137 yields 7.09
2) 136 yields 7.31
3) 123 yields 11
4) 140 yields 7.38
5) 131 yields 8.93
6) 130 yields 9.52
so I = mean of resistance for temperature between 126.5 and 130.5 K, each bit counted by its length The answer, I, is 10.1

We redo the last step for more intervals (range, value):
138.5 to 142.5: 7.81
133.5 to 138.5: 7.29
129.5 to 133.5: 8.96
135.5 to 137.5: 7.2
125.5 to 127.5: 10.7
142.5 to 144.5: 8.96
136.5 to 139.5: 7.04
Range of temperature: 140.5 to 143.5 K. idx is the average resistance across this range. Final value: 8.55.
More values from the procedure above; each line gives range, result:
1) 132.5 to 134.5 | 7.9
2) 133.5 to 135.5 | 7.56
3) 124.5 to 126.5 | 10.4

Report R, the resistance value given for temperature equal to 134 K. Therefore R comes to 7.68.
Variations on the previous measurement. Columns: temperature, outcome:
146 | 9.74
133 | 8.12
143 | 8.9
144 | 9.01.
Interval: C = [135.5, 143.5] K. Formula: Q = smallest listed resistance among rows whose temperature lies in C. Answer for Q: 6.93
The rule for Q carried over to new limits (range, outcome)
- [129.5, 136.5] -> 7.31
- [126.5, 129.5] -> 9.66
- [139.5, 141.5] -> 7.38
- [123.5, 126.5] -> 10.4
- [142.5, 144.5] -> 8.9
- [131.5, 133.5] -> 8.12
